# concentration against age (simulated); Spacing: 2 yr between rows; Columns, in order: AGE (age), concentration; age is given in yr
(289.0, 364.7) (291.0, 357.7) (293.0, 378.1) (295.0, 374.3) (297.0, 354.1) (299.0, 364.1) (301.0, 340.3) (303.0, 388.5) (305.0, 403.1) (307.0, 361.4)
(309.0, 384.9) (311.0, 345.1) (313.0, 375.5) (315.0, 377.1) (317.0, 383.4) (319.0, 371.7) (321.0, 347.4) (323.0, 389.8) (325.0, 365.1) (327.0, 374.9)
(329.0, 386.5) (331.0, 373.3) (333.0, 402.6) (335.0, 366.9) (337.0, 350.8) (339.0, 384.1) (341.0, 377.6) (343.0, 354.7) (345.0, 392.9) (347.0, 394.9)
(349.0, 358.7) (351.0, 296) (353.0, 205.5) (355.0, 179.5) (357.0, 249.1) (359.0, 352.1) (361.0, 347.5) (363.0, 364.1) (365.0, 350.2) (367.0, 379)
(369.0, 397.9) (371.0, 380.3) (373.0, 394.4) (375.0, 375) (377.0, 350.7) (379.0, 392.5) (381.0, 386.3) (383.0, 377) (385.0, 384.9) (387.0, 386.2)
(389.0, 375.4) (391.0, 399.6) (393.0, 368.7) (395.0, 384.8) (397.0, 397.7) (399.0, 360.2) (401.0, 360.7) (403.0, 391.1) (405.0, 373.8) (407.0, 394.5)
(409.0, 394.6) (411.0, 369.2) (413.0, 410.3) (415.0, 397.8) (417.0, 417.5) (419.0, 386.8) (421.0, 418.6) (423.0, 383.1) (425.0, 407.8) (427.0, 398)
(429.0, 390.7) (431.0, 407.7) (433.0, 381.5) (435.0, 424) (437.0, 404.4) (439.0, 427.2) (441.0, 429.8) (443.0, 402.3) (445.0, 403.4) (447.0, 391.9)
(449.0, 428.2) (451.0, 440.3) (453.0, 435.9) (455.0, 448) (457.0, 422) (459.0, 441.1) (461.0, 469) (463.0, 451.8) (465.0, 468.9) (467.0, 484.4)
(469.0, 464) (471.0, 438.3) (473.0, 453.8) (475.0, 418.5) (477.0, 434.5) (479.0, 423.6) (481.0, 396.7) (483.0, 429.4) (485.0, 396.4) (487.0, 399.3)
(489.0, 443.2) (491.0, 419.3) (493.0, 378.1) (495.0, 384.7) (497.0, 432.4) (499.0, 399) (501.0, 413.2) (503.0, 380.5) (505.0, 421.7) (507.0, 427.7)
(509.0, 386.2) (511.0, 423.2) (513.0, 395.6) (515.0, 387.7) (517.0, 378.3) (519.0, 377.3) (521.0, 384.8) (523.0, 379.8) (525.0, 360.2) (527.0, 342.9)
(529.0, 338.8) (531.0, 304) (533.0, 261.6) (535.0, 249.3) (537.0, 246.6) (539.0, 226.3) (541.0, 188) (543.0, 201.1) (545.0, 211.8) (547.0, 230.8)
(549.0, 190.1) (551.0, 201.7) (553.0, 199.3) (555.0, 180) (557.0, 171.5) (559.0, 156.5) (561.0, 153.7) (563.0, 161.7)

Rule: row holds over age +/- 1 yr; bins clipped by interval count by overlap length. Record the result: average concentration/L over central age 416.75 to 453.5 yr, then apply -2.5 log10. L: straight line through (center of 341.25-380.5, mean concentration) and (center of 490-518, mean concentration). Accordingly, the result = -0.10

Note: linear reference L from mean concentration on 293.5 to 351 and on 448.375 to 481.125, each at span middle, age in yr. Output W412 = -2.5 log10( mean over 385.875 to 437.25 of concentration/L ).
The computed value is 0.07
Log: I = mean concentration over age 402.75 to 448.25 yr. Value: 401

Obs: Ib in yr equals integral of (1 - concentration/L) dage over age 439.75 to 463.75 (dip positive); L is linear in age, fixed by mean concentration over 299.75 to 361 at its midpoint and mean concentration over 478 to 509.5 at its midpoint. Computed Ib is -2.15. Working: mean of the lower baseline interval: 354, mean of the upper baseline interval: 409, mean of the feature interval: 430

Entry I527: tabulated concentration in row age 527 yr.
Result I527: 342.9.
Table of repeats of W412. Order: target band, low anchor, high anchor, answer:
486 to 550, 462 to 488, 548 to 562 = -0.15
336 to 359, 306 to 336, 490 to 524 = 0.17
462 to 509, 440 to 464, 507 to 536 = -0.07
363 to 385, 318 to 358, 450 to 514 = -0.04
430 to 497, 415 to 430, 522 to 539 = -0.17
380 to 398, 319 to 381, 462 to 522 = -0.04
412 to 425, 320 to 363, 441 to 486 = 0.00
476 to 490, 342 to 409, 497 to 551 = -0.24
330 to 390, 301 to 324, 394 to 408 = 0.06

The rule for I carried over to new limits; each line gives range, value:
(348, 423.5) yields 365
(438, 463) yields 429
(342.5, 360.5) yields 309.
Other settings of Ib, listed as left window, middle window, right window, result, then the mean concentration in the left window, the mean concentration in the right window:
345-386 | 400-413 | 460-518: -0.4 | 347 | 421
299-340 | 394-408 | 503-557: -1.4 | 373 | 303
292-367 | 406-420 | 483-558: -2.1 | 356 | 329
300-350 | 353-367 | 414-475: 3.0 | 374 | 424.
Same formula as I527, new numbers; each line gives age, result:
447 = 391.9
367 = 379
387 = 386.2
